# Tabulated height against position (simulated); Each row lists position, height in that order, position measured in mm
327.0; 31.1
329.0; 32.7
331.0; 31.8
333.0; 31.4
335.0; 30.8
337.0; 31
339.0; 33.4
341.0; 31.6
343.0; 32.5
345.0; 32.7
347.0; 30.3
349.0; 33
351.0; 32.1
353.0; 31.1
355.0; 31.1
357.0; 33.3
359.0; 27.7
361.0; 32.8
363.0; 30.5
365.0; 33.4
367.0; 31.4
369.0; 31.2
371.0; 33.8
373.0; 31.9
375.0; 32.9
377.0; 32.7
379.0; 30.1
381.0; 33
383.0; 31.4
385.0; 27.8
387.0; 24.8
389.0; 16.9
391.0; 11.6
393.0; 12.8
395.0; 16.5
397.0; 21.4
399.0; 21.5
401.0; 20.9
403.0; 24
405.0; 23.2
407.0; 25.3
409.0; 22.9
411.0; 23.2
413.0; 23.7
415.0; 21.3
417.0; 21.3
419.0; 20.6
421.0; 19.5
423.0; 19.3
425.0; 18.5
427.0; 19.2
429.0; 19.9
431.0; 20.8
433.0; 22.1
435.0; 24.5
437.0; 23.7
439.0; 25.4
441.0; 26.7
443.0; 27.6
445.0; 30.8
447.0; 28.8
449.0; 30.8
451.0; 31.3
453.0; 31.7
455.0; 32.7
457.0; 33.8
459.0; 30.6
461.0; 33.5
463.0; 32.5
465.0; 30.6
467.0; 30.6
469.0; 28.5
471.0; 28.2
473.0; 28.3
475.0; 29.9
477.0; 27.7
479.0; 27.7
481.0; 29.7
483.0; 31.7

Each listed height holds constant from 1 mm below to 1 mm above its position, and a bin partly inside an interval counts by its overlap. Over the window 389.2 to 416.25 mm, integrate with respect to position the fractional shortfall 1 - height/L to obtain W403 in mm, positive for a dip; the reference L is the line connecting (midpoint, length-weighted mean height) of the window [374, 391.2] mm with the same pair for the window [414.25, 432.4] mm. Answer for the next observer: 3.46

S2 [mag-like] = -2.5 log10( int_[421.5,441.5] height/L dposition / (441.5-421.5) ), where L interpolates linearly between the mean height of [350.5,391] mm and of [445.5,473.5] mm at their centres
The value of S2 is 0.367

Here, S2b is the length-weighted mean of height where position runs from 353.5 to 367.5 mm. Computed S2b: 31.4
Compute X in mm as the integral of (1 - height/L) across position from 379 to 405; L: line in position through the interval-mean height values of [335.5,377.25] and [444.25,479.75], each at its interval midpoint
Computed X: 7.6 mm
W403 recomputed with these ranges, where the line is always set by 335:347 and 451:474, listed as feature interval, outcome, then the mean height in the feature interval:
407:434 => 8.8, 21.1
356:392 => 2.8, 29.3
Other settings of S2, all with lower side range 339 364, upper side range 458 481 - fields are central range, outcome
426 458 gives 0.13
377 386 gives 0.01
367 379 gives -0.03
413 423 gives 0.42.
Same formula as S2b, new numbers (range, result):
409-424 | 21.4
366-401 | 25.8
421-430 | 19.3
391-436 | 20.8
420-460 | 25.9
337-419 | 27.3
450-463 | 32.3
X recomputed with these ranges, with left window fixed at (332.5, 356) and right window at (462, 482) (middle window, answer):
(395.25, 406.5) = 3.20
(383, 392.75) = 3.19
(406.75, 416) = 2.24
